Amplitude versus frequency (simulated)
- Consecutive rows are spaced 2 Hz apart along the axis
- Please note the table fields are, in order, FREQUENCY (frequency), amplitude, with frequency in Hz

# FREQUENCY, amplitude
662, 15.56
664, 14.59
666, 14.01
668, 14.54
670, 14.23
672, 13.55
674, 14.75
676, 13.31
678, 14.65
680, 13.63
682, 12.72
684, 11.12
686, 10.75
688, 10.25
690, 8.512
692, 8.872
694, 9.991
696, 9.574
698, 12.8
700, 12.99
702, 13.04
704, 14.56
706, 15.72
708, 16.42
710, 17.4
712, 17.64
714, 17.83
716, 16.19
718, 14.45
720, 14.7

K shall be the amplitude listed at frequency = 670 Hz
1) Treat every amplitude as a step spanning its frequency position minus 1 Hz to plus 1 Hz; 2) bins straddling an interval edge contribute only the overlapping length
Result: 14.23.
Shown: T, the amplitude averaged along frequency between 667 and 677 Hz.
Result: 14.1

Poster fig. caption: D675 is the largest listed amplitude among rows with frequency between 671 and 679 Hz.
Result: 14.75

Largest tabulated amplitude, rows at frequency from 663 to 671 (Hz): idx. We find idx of 14.59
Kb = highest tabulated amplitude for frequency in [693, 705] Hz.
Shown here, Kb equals 14.56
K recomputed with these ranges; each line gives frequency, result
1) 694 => 9.991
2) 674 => 14.75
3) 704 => 14.56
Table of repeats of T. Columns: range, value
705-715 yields 17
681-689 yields 11.2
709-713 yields 17.5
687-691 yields 9.38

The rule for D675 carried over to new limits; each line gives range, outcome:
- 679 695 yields 13.63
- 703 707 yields 15.72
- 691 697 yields 9.991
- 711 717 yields 17.83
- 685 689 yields 10.75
